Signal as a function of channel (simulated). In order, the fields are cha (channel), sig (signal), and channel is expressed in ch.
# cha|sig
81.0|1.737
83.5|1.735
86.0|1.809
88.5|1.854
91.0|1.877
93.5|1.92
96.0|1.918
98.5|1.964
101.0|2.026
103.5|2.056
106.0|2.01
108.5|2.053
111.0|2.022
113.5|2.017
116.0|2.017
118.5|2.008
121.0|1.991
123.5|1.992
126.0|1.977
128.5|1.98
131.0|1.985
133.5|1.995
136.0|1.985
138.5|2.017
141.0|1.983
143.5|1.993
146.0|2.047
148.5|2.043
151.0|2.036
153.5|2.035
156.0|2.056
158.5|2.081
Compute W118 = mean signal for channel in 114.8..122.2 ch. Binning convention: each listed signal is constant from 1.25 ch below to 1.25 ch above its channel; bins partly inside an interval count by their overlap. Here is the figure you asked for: 2.01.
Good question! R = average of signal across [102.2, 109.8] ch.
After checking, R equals 2.04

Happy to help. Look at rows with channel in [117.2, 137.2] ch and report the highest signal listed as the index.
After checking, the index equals 2.008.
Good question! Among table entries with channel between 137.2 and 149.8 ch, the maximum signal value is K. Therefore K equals 2.047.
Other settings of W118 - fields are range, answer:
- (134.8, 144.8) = 1.99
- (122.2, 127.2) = 1.98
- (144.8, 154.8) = 2.04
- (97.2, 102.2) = 1.99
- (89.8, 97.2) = 1.91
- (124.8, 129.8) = 1.98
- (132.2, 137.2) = 1.99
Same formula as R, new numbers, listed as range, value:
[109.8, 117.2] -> 2.02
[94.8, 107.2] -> 2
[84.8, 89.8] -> 1.83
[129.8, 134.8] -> 1.99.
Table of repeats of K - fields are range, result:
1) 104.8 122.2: 2.053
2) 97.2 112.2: 2.056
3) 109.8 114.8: 2.022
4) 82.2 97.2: 1.92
